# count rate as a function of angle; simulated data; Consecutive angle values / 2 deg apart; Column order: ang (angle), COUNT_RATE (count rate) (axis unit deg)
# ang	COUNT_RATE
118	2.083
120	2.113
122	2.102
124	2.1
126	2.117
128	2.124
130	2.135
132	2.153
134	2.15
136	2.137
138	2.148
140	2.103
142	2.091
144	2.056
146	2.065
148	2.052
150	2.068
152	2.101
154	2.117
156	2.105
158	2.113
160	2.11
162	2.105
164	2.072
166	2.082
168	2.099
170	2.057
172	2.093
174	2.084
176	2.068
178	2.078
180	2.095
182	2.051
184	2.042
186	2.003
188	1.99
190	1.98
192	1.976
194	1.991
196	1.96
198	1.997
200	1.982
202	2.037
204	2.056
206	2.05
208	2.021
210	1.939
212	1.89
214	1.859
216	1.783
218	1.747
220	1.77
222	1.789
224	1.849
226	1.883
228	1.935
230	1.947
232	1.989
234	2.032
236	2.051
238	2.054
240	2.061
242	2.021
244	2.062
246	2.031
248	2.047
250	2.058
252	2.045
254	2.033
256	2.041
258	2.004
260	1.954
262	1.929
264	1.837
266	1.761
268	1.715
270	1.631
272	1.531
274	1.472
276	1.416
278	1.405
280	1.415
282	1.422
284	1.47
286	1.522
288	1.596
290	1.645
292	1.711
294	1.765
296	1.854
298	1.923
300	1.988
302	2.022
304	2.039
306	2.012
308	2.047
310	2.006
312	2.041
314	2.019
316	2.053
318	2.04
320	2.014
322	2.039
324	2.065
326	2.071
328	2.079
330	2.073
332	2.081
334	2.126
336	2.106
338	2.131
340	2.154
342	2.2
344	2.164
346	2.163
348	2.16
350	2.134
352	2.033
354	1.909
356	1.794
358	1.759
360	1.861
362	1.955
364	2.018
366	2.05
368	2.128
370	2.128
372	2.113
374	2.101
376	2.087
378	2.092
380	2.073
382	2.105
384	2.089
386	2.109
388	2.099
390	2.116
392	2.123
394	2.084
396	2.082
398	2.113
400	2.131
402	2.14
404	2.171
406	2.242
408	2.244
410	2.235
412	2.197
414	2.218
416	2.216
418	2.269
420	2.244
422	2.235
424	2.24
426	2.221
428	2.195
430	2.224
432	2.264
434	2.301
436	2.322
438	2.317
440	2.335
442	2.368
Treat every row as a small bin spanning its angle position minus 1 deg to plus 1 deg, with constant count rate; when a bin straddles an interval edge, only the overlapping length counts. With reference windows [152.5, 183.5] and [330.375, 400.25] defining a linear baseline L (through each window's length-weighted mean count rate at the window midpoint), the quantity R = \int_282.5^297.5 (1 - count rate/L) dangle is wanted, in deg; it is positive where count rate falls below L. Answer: 3.07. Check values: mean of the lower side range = 2.09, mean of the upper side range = 2.07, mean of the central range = 1.65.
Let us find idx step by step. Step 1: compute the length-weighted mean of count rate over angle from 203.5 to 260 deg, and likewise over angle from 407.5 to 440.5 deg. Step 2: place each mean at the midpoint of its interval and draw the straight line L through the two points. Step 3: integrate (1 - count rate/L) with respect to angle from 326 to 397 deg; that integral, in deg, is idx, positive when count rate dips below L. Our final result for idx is 2.8 deg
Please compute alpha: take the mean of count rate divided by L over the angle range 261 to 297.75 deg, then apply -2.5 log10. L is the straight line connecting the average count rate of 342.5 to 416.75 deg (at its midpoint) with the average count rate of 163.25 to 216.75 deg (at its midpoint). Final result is 0.25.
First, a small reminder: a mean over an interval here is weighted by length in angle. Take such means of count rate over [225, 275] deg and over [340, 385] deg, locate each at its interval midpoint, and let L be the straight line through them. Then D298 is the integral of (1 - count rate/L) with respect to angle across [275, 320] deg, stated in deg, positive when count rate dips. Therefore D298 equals 4.2 deg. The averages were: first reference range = 1.92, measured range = 1.8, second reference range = 2.05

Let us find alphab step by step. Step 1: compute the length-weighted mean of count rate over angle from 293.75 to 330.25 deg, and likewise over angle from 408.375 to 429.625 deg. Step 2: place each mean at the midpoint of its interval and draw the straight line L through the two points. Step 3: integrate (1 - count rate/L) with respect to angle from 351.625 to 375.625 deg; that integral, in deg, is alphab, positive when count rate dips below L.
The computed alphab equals 1.4 deg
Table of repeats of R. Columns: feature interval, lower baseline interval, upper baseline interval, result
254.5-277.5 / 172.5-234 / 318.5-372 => 2.9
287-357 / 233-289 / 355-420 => -2.1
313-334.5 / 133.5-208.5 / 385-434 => 0.8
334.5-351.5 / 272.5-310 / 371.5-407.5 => -2.0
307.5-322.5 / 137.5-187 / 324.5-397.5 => 0.3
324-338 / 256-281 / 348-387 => -1.4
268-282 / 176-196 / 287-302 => 2.7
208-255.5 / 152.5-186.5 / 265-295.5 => -4.4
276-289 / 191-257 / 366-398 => 3.5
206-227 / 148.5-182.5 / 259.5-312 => 0.8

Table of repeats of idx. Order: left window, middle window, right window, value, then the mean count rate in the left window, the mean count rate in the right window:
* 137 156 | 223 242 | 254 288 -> -1.94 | 2.09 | 1.67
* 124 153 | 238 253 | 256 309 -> -1.74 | 2.11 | 1.74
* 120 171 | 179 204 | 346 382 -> 0.92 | 2.1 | 2.03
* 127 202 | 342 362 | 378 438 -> 1.41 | 2.07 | 2.18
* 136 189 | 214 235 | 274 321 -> 0.82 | 2.08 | 1.79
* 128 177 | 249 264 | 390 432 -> 0.97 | 2.1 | 2.19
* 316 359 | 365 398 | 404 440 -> 0.90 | 2.06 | 2.25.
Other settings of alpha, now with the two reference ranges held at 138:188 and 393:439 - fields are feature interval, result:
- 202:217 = 0.083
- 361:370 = 0.071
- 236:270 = 0.083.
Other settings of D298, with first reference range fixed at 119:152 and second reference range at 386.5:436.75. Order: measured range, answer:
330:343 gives 0.3 deg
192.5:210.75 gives 1.1 deg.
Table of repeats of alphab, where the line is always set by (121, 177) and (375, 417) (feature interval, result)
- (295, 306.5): 0.83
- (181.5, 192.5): 0.52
